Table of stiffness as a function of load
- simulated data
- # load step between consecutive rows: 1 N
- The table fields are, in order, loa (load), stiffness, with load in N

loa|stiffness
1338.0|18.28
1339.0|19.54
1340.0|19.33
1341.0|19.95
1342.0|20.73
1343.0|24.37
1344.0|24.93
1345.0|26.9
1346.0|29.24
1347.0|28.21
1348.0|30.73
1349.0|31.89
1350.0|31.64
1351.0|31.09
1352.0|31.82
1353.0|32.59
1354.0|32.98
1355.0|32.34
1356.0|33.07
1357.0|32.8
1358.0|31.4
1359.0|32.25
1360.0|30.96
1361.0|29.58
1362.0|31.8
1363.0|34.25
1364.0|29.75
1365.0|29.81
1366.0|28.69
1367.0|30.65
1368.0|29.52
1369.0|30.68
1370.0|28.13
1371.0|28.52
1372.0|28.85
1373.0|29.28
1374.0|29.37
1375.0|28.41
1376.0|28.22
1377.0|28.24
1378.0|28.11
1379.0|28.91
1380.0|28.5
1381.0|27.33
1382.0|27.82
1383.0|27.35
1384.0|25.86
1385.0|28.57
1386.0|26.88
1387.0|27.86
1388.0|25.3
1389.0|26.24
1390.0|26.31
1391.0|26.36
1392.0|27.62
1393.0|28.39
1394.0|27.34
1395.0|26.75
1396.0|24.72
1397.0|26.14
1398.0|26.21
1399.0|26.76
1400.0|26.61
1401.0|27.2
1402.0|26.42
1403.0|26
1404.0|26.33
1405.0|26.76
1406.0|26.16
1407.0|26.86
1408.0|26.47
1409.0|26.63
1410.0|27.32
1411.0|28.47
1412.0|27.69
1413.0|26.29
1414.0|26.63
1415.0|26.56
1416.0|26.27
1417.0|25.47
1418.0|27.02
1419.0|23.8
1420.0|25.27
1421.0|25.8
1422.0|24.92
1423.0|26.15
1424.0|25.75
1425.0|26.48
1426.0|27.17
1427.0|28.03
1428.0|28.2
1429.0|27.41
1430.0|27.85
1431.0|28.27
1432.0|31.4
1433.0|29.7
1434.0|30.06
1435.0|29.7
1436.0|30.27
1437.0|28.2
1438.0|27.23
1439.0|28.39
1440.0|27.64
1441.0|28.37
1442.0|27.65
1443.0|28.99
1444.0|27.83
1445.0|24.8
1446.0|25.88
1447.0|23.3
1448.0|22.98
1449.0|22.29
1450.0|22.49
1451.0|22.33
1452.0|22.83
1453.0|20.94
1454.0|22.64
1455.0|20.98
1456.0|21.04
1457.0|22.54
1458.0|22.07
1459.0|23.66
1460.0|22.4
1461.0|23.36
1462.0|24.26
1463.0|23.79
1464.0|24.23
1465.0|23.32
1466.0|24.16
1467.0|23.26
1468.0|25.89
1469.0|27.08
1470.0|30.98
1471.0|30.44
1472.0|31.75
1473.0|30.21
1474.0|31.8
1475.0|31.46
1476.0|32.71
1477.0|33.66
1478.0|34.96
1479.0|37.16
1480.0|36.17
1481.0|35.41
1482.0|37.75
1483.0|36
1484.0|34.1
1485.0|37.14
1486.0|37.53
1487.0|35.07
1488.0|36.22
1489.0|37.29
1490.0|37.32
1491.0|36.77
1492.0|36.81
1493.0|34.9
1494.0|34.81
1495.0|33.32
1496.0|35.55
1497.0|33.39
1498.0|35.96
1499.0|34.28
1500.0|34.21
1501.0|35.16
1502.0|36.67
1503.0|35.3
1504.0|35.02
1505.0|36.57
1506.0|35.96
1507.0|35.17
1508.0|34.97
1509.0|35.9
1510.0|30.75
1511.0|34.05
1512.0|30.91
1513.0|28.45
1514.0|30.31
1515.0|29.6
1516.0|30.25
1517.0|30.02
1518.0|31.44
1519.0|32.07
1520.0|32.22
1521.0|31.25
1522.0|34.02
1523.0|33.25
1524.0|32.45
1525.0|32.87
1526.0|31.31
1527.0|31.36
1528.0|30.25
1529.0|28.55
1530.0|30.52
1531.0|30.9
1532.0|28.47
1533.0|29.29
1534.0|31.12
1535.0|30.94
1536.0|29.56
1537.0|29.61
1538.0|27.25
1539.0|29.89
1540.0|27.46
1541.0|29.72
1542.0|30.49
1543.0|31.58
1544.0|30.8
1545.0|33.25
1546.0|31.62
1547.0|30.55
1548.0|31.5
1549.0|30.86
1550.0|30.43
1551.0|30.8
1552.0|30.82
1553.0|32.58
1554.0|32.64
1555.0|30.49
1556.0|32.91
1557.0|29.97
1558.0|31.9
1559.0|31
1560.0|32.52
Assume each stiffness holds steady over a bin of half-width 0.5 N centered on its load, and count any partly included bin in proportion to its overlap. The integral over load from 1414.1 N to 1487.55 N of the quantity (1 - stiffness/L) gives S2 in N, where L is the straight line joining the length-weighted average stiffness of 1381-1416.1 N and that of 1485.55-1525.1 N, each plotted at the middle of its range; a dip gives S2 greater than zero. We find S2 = 6.4 N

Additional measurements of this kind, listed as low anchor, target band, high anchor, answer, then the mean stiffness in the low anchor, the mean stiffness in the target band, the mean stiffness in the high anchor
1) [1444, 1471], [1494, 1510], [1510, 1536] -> -3.5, 23.8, 35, 31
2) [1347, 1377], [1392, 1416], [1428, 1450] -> 1.8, 30.6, 26.7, 27.4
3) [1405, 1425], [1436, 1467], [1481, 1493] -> 6.8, 26.3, 24.4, 36.4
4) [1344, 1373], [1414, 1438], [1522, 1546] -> 2.5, 30.6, 27.4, 30.6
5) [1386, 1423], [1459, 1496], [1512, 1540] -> -3.5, 26.5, 31.7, 30.6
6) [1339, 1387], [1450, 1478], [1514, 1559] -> 4.0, 28.9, 25.8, 30.9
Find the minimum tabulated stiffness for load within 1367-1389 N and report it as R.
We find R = 25.3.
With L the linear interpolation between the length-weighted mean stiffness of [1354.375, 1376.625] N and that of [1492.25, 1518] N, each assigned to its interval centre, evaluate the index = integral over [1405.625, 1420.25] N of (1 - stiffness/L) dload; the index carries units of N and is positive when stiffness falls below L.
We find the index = 2.3 N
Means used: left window 30.4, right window 33.6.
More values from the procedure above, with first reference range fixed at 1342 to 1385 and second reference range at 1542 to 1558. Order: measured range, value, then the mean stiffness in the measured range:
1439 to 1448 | 1.09 N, 26.7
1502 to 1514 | -1.13 N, 33.9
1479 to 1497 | -3.04 N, 36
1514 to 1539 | 0.32 N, 30.7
